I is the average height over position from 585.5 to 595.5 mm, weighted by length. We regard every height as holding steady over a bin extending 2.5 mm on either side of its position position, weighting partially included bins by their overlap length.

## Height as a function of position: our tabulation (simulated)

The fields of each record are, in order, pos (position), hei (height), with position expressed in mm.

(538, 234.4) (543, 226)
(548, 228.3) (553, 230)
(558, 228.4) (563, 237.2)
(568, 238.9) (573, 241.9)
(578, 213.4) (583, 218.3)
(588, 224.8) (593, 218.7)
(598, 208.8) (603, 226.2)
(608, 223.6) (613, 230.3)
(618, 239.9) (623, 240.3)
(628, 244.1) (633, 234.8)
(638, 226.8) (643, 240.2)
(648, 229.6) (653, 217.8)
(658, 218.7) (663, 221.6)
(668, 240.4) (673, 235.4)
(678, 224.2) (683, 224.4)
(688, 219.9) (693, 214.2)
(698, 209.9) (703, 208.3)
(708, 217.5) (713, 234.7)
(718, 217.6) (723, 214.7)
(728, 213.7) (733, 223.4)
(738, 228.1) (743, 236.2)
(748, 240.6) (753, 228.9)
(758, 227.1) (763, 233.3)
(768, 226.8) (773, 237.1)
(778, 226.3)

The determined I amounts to 222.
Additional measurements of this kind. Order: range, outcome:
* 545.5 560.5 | 229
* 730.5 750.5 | 232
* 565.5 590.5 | 227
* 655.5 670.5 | 227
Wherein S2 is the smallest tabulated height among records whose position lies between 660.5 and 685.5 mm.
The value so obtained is 221.6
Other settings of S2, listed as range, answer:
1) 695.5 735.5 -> 208.3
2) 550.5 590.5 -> 213.4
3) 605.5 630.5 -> 223.6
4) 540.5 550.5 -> 226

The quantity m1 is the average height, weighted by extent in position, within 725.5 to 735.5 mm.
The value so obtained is 219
